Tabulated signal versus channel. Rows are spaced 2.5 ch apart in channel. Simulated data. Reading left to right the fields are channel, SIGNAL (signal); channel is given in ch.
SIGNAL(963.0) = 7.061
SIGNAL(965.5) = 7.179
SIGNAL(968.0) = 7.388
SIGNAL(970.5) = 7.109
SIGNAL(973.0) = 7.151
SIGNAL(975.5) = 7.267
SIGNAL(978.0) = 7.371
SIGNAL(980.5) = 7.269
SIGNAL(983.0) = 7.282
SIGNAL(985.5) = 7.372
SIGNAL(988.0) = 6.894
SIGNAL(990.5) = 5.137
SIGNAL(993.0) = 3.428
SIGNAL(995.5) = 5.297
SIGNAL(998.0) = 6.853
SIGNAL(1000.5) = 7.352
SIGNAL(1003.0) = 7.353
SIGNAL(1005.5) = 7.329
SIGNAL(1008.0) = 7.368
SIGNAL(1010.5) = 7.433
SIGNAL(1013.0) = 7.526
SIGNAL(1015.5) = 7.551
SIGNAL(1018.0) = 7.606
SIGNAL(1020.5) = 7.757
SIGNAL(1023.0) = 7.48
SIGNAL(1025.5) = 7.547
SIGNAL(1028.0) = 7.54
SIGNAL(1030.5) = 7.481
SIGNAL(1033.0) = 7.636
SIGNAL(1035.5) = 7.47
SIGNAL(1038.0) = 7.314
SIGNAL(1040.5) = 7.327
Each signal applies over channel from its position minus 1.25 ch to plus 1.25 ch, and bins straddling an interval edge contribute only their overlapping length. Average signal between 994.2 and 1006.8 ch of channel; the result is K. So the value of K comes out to 6.83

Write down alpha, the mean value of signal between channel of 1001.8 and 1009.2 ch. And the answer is 7.35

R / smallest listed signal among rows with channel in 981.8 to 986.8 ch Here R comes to 7.282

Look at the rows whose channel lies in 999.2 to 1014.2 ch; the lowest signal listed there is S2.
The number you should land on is 7.329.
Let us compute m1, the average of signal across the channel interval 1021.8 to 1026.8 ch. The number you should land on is 7.51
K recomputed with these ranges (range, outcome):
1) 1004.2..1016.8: 7.44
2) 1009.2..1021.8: 7.57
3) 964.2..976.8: 7.22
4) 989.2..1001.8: 5.63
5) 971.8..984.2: 7.27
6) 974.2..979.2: 7.32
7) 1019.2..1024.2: 7.62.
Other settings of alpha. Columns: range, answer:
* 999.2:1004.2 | 7.35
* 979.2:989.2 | 7.21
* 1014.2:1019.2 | 7.58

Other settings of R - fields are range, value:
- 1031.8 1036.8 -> 7.47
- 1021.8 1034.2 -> 7.48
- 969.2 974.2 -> 7.109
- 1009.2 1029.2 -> 7.433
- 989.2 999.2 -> 3.428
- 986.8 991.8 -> 5.137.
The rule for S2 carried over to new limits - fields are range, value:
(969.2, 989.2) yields 6.894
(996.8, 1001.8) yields 6.853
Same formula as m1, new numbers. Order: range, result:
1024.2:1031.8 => 7.52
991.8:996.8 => 4.4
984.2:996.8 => 5.64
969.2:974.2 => 7.13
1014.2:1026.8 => 7.59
